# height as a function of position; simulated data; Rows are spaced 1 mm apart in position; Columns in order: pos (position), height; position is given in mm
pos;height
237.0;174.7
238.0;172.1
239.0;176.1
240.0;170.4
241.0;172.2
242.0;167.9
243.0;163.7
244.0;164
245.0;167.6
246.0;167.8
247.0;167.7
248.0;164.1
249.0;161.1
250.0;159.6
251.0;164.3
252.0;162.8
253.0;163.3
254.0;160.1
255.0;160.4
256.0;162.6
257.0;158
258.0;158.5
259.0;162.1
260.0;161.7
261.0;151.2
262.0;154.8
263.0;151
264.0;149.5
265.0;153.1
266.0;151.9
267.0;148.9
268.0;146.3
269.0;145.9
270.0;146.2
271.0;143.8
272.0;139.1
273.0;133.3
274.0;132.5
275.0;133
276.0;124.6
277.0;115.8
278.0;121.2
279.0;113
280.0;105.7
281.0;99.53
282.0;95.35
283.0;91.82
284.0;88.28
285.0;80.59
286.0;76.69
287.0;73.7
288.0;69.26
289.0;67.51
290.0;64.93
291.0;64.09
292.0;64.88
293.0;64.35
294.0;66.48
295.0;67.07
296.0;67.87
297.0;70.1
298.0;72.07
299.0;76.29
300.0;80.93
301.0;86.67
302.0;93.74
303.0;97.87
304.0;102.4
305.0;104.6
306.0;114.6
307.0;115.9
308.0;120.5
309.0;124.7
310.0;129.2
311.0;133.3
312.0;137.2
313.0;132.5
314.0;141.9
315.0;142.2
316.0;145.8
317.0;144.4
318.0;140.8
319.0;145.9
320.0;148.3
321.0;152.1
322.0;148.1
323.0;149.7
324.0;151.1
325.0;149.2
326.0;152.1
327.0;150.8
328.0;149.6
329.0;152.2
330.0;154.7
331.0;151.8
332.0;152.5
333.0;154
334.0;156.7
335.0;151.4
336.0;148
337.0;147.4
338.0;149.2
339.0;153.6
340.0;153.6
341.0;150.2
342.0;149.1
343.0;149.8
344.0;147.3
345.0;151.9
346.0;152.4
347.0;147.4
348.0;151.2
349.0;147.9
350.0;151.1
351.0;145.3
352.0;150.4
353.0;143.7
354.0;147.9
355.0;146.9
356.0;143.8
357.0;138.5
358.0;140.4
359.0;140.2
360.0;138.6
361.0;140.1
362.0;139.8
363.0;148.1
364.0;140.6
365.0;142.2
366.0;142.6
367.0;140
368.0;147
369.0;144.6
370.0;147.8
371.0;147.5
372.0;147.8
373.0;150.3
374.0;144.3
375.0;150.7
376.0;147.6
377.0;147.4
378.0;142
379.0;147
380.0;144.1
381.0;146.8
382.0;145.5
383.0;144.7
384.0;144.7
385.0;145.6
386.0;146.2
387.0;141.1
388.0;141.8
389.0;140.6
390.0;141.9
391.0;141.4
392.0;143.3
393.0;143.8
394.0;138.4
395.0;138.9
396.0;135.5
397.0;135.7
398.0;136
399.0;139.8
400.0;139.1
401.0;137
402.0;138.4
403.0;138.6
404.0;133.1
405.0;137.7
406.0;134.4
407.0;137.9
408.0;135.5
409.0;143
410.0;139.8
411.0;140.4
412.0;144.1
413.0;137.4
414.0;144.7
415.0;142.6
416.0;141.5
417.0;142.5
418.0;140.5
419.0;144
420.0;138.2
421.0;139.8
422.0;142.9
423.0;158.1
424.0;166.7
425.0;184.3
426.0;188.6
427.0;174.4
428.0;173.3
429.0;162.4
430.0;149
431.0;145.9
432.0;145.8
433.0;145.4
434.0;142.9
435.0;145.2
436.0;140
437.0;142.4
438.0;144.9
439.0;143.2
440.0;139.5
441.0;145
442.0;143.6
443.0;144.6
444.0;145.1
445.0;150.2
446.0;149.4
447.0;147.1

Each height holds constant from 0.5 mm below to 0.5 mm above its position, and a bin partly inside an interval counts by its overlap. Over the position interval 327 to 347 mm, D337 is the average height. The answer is 151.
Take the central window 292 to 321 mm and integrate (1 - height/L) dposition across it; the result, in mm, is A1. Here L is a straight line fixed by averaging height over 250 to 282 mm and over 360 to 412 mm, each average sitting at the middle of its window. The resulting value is 6.82 mm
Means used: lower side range 144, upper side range 142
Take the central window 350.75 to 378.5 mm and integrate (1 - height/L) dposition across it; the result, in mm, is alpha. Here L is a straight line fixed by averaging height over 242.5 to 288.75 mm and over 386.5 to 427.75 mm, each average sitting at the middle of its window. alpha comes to -0.43 mm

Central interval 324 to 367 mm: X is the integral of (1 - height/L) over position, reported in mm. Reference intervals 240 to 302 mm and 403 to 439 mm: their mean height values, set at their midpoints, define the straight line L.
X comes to -3.7 mm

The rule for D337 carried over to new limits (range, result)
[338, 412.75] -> 144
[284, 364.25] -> 127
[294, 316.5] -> 106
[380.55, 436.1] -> 145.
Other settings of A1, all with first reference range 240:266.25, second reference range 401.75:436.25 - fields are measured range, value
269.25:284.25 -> 3.7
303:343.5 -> 3.5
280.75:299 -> 9.7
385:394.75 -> 0.5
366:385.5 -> 0.7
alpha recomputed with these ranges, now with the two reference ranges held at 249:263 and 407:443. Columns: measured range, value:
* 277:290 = 5.6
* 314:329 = 0.7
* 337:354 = 0.5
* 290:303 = 6.9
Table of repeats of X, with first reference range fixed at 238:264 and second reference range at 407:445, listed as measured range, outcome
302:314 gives 2.9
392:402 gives 0.8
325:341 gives 0.4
